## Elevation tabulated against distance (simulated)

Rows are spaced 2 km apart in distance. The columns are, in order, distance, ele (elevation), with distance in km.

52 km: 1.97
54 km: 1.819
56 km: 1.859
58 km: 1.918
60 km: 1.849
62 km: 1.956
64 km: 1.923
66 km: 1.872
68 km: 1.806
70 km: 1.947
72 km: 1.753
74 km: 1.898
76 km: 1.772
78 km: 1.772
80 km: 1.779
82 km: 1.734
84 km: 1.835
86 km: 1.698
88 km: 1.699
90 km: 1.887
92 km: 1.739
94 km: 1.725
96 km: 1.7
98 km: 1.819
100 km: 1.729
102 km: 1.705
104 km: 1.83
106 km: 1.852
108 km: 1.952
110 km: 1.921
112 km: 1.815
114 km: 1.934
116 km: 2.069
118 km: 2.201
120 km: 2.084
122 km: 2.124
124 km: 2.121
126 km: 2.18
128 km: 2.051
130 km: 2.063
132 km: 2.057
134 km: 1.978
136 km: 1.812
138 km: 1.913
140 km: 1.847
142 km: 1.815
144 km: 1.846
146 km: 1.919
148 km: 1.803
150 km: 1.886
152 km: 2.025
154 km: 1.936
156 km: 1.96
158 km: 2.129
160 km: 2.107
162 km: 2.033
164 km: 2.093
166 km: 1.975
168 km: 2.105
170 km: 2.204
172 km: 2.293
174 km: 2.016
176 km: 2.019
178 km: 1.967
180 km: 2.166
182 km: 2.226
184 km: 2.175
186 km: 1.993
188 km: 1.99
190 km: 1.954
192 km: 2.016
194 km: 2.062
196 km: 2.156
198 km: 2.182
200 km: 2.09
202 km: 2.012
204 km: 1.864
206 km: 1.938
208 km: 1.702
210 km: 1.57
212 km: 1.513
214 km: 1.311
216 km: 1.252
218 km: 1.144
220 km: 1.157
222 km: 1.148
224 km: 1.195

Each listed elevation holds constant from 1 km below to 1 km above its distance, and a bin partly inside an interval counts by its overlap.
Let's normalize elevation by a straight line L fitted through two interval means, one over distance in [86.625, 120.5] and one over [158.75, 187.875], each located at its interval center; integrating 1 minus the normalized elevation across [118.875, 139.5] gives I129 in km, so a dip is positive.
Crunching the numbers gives -1.0 km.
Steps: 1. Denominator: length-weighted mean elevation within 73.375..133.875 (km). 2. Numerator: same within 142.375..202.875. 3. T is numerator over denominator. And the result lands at 1.08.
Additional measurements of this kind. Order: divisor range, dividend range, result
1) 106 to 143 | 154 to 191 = 1.04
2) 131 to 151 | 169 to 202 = 1.11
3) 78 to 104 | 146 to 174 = 1.16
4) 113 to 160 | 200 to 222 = 0.78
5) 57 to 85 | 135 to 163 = 1.05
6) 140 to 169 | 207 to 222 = 0.69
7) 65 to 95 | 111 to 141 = 1.12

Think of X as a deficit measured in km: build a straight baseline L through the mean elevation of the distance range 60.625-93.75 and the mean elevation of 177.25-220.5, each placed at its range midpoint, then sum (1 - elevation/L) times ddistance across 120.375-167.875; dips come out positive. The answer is -4.1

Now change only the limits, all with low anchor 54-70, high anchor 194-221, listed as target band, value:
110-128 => -2.5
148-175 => -4.5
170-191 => -4.3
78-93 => 0.7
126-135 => -1.3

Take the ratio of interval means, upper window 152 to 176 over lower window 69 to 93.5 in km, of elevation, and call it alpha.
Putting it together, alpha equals 1.2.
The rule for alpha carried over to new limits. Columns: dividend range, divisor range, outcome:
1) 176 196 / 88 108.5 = 1.16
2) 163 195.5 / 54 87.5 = 1.13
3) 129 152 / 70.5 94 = 1.07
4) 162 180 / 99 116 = 1.12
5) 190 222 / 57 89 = 0.94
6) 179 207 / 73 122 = 1.12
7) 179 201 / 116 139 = 1.02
